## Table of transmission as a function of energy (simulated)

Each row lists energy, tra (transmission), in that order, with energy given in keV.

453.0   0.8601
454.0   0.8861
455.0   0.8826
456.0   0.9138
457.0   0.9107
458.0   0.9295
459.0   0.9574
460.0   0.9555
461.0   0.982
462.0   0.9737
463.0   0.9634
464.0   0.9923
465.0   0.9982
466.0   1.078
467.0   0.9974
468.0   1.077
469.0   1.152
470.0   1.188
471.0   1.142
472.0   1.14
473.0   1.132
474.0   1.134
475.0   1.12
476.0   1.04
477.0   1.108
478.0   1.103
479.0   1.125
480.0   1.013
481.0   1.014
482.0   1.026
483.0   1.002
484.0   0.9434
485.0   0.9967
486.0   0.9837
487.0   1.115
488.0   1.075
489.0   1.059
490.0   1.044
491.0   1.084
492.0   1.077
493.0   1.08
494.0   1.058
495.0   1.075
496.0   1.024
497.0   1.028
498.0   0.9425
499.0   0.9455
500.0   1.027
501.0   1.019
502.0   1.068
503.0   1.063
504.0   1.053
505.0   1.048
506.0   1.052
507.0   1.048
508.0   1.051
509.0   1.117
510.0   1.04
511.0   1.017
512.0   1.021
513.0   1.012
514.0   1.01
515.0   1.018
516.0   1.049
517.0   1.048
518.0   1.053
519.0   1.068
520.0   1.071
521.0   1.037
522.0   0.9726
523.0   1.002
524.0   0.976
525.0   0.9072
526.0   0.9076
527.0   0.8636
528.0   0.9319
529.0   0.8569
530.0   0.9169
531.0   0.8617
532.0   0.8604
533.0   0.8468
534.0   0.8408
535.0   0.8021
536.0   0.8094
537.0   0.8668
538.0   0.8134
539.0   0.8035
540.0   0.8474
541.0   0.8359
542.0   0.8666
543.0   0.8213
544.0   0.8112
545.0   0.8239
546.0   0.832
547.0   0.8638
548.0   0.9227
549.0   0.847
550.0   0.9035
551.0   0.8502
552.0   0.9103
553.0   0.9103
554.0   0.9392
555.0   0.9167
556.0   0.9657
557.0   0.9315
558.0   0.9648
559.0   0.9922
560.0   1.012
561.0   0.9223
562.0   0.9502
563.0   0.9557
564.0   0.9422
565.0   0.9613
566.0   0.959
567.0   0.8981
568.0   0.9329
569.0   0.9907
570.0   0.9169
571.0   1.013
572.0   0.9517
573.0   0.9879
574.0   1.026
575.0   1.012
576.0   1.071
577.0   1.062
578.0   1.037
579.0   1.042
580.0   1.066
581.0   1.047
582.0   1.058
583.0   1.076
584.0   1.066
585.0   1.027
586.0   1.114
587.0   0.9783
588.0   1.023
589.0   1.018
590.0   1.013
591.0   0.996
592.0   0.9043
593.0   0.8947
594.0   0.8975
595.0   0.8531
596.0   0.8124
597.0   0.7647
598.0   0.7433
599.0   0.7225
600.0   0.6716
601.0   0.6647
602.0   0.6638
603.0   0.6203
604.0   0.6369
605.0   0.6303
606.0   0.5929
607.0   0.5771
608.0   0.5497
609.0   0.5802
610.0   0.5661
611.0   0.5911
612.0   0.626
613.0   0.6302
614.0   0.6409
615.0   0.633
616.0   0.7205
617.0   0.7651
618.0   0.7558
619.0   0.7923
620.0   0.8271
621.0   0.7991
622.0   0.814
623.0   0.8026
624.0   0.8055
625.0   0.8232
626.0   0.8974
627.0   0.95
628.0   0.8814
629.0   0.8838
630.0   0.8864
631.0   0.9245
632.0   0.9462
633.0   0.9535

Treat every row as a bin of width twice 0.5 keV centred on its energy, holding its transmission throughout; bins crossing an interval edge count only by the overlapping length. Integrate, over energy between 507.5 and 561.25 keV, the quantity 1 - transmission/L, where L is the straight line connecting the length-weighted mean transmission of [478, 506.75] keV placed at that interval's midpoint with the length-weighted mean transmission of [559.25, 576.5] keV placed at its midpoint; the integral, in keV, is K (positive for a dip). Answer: 3.91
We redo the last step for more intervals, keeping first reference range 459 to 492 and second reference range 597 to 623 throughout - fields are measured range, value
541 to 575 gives -4.30 keV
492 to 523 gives -2.37 keV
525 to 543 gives 0.70 keV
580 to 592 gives -4.66 keV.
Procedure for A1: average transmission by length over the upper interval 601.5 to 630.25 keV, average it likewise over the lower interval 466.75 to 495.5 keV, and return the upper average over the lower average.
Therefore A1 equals 0.67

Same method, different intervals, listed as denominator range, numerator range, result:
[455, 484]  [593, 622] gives 0.67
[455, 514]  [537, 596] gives 0.91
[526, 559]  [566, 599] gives 1.12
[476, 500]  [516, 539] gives 0.89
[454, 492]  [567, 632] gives 0.82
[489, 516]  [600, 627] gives 0.67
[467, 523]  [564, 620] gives 0.81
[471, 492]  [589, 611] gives 0.69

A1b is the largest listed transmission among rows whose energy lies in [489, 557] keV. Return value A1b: 1.117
